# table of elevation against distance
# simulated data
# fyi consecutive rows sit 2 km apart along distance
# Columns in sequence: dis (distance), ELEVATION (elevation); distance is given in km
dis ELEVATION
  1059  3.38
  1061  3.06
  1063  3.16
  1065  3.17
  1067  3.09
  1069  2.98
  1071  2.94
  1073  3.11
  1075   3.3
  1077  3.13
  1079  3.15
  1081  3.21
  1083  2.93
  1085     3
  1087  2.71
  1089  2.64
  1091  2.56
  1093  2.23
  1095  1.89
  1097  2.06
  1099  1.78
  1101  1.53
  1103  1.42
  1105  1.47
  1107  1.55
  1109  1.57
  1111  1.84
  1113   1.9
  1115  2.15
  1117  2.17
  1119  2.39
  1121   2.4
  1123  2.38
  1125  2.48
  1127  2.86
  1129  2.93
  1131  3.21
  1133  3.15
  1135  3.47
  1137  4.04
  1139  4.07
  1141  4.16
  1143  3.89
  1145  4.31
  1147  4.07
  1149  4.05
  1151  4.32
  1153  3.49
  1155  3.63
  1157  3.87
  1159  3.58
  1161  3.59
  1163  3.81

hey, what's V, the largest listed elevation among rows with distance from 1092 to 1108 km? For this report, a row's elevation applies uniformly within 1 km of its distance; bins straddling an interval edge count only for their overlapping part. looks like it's 2.23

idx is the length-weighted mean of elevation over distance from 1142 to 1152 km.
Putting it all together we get 4.13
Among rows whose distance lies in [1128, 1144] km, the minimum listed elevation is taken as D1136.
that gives 2.93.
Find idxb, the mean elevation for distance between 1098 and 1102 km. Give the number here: 1.66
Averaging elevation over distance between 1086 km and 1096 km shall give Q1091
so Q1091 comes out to 2.41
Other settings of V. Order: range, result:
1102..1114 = 1.9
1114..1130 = 2.93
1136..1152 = 4.32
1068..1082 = 3.3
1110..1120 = 2.39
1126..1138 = 4.04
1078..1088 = 3.21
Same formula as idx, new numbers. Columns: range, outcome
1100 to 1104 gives 1.48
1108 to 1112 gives 1.71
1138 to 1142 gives 4.12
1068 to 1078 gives 3.09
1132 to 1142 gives 3.78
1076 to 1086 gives 3.08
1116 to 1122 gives 2.32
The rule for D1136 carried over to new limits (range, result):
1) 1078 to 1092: 2.56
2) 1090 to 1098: 1.89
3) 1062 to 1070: 2.98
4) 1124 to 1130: 2.48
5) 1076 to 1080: 3.13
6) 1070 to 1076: 2.94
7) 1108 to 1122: 1.57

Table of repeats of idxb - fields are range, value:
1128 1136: 3.19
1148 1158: 3.87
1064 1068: 3.13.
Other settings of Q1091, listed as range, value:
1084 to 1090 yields 2.78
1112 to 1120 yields 2.15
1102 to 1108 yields 1.48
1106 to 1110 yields 1.56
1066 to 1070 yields 3.04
